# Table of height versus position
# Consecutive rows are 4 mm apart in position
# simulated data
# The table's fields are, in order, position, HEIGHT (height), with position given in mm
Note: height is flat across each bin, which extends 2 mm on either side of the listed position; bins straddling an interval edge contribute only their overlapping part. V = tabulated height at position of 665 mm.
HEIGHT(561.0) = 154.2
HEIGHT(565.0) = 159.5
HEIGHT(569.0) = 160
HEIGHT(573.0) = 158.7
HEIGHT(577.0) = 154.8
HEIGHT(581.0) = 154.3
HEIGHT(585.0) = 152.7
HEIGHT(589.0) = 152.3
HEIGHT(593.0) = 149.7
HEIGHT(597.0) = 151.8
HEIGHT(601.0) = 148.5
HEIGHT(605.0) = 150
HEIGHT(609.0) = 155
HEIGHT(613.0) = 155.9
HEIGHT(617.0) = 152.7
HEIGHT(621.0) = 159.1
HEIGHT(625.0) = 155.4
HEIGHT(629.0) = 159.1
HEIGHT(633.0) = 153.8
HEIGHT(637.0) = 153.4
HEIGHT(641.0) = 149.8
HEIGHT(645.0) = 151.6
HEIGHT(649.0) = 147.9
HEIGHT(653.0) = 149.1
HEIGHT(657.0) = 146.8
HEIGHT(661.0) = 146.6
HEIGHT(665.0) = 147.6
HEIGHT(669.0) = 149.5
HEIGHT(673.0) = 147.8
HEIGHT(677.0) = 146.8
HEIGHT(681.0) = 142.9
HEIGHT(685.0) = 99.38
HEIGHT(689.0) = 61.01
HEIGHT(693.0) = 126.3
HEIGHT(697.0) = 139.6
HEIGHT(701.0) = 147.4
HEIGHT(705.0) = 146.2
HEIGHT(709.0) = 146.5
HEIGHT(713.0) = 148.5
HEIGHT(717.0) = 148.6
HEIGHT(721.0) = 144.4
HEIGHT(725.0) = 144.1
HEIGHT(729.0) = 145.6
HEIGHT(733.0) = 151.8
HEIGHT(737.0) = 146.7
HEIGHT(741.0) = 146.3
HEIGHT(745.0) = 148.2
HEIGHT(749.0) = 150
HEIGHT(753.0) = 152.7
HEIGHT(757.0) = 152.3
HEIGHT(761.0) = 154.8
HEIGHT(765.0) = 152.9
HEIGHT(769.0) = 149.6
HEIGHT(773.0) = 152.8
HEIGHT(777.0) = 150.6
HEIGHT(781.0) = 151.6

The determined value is 147.6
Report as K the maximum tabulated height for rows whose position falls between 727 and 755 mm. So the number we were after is 152.7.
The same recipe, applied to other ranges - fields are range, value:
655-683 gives 149.5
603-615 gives 155.9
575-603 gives 154.8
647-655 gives 149.1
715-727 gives 148.6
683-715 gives 148.5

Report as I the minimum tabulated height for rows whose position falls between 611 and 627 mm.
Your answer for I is 152.7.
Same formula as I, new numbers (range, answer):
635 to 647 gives 149.8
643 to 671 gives 146.6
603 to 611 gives 150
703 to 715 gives 146.2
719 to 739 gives 144.1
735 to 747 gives 146.3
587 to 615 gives 148.5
